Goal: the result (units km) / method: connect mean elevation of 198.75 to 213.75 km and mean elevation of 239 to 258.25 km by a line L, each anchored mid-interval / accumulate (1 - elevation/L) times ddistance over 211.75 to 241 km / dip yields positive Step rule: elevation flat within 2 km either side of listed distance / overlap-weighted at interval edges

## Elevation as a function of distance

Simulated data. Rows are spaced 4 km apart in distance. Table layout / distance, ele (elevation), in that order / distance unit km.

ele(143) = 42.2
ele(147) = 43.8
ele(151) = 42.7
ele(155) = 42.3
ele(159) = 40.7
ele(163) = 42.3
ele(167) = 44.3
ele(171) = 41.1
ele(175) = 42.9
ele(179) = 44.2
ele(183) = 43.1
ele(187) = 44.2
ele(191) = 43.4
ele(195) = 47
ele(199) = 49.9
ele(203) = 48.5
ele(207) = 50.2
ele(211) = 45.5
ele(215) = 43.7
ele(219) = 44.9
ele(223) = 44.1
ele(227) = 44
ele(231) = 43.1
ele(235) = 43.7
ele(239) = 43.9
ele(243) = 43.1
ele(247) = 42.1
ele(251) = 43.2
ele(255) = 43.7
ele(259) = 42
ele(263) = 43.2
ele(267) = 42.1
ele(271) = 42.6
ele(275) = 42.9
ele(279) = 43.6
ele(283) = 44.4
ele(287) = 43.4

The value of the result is 1.1 km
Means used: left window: 48.1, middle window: 44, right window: 43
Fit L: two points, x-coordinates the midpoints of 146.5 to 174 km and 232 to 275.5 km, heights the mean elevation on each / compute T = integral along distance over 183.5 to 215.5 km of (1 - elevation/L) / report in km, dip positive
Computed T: -2.9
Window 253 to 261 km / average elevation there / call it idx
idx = 42.9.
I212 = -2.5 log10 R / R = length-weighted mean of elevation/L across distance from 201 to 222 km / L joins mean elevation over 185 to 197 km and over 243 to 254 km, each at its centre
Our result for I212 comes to -0.06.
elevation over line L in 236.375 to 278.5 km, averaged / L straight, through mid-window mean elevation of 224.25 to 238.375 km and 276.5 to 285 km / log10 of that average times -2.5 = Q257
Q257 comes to 0.02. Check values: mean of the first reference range 43.7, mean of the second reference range 43.9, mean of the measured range 42.9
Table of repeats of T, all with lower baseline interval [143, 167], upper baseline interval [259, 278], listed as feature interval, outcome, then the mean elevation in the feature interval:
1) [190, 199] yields -0.8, 46.4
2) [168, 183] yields -0.1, 42.9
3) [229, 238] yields -0.2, 43.5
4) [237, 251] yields -0.1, 43.1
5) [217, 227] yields -0.4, 44.4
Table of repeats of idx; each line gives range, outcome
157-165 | 41.5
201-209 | 49.4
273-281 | 43.2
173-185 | 43.4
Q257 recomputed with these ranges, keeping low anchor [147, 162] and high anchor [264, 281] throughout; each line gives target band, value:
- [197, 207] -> -0.165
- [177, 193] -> -0.035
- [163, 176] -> -0.011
